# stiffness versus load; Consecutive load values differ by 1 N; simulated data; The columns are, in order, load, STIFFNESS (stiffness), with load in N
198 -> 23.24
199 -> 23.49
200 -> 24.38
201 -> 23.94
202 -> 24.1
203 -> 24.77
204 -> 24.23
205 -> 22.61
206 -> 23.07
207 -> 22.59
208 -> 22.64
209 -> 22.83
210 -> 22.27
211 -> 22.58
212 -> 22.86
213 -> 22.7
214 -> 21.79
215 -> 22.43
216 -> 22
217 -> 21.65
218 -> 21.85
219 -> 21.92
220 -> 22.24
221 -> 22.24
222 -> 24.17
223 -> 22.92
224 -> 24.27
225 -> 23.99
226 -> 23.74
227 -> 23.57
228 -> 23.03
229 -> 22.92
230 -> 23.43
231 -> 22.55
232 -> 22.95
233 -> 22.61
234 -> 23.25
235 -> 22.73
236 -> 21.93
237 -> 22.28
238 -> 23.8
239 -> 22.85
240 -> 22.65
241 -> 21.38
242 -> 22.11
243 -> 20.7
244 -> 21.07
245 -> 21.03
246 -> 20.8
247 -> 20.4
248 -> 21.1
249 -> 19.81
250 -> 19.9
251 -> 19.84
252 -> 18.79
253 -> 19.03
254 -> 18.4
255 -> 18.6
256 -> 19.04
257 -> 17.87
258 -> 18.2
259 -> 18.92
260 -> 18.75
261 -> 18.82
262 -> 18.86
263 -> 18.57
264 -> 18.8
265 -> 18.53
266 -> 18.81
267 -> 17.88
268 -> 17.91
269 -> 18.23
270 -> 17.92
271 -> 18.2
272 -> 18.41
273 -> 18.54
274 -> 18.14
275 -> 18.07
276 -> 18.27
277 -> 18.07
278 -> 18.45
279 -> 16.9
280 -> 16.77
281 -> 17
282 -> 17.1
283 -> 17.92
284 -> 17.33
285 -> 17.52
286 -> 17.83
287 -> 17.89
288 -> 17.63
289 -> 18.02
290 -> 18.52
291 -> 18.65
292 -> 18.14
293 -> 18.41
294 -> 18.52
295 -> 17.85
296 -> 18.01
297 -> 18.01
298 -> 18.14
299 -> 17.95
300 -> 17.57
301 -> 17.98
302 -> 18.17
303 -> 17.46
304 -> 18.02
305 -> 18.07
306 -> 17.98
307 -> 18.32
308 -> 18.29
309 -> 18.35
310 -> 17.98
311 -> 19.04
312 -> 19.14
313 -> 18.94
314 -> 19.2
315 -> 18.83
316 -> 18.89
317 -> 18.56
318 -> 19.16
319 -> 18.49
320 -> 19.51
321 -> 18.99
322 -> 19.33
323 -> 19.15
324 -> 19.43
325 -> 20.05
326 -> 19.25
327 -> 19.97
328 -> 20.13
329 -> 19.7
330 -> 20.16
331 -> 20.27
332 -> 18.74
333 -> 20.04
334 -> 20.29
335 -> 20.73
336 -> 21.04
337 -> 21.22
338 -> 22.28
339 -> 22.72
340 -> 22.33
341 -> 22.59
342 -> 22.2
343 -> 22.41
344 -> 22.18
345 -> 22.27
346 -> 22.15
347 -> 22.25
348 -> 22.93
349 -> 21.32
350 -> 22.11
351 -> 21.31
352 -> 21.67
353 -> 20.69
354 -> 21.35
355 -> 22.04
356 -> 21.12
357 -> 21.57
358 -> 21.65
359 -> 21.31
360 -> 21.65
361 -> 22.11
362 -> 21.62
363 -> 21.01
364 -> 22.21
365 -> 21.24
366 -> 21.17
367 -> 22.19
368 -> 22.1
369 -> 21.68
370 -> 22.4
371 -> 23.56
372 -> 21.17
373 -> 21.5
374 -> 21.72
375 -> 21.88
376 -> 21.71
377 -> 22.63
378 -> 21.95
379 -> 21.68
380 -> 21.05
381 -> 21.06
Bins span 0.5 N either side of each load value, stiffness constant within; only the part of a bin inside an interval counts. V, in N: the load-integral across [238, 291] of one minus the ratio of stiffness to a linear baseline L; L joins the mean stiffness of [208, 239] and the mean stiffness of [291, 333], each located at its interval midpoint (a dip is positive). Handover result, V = 5.07 N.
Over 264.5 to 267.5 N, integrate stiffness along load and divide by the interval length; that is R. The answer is 18.4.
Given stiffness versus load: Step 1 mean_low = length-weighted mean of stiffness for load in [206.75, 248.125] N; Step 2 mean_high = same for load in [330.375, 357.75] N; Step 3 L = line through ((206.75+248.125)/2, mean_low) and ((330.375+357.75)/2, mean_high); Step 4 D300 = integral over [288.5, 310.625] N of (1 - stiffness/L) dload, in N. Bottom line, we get 3.8 N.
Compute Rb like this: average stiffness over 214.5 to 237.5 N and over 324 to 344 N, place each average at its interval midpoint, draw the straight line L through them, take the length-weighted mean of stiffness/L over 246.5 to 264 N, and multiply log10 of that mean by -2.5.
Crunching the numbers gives 0.17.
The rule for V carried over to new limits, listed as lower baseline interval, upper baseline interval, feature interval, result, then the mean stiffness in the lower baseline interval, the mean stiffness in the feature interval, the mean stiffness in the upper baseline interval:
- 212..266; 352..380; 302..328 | 3.3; 21.3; 18.8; 21.7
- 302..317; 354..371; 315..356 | -1.3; 18.5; 20.7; 21.7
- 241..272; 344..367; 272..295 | 2.3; 19.3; 17.9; 21.7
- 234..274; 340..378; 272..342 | 6.7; 19.8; 18.9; 21.9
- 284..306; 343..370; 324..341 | -0.2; 18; 20.6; 21.8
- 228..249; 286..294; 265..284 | 1.4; 22.1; 17.9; 18.2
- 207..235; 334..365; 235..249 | 0.6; 22.8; 21.7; 21.8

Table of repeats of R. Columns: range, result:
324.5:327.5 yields 19.8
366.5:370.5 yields 22.1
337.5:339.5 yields 22.5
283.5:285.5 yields 17.4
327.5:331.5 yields 20.1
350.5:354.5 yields 21.3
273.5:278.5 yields 18.2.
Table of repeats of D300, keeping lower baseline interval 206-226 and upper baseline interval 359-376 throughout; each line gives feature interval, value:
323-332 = 0.93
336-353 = -0.08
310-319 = 1.31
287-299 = 2.20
